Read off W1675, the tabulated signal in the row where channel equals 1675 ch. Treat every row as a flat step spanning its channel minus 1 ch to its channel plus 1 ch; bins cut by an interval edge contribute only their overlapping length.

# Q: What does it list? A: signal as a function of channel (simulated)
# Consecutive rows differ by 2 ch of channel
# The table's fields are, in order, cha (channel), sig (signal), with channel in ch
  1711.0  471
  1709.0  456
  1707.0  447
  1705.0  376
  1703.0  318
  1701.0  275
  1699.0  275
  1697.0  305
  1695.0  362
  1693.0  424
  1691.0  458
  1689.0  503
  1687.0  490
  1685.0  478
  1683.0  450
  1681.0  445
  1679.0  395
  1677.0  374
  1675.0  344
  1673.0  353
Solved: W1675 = 344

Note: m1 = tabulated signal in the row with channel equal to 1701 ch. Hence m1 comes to 275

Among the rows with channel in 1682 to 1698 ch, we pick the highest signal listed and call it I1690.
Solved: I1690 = 503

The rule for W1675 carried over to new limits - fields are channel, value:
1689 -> 503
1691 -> 458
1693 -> 424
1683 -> 450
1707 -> 447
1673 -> 353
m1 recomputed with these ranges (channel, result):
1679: 395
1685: 478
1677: 374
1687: 490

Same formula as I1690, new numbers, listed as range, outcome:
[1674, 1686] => 478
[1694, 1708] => 447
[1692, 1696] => 424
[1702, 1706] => 376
